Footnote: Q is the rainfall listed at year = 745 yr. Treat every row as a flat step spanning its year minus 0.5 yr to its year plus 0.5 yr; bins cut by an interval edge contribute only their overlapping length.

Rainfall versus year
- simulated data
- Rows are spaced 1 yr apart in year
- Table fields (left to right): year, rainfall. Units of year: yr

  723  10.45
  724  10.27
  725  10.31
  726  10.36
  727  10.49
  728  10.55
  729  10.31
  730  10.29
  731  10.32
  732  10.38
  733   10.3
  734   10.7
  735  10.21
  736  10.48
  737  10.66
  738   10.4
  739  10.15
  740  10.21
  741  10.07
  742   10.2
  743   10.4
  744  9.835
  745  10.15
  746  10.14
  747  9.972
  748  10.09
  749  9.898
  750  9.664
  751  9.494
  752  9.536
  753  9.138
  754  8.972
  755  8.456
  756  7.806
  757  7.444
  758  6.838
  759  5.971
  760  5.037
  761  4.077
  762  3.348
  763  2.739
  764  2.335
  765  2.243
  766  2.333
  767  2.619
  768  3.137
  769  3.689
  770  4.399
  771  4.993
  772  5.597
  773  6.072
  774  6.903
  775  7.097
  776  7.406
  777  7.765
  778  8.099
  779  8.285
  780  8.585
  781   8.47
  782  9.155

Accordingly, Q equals 10.15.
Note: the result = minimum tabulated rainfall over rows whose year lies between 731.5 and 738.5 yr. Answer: 10.21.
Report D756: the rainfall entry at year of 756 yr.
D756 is 7.806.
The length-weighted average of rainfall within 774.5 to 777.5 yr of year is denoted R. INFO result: 7.42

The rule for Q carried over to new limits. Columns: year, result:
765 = 2.243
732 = 10.38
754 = 8.972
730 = 10.29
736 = 10.48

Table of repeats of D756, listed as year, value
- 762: 3.348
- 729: 10.31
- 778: 8.099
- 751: 9.494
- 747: 9.972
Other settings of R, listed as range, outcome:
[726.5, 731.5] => 10.4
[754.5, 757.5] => 7.9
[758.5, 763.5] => 4.23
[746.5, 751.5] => 9.82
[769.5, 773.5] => 5.27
